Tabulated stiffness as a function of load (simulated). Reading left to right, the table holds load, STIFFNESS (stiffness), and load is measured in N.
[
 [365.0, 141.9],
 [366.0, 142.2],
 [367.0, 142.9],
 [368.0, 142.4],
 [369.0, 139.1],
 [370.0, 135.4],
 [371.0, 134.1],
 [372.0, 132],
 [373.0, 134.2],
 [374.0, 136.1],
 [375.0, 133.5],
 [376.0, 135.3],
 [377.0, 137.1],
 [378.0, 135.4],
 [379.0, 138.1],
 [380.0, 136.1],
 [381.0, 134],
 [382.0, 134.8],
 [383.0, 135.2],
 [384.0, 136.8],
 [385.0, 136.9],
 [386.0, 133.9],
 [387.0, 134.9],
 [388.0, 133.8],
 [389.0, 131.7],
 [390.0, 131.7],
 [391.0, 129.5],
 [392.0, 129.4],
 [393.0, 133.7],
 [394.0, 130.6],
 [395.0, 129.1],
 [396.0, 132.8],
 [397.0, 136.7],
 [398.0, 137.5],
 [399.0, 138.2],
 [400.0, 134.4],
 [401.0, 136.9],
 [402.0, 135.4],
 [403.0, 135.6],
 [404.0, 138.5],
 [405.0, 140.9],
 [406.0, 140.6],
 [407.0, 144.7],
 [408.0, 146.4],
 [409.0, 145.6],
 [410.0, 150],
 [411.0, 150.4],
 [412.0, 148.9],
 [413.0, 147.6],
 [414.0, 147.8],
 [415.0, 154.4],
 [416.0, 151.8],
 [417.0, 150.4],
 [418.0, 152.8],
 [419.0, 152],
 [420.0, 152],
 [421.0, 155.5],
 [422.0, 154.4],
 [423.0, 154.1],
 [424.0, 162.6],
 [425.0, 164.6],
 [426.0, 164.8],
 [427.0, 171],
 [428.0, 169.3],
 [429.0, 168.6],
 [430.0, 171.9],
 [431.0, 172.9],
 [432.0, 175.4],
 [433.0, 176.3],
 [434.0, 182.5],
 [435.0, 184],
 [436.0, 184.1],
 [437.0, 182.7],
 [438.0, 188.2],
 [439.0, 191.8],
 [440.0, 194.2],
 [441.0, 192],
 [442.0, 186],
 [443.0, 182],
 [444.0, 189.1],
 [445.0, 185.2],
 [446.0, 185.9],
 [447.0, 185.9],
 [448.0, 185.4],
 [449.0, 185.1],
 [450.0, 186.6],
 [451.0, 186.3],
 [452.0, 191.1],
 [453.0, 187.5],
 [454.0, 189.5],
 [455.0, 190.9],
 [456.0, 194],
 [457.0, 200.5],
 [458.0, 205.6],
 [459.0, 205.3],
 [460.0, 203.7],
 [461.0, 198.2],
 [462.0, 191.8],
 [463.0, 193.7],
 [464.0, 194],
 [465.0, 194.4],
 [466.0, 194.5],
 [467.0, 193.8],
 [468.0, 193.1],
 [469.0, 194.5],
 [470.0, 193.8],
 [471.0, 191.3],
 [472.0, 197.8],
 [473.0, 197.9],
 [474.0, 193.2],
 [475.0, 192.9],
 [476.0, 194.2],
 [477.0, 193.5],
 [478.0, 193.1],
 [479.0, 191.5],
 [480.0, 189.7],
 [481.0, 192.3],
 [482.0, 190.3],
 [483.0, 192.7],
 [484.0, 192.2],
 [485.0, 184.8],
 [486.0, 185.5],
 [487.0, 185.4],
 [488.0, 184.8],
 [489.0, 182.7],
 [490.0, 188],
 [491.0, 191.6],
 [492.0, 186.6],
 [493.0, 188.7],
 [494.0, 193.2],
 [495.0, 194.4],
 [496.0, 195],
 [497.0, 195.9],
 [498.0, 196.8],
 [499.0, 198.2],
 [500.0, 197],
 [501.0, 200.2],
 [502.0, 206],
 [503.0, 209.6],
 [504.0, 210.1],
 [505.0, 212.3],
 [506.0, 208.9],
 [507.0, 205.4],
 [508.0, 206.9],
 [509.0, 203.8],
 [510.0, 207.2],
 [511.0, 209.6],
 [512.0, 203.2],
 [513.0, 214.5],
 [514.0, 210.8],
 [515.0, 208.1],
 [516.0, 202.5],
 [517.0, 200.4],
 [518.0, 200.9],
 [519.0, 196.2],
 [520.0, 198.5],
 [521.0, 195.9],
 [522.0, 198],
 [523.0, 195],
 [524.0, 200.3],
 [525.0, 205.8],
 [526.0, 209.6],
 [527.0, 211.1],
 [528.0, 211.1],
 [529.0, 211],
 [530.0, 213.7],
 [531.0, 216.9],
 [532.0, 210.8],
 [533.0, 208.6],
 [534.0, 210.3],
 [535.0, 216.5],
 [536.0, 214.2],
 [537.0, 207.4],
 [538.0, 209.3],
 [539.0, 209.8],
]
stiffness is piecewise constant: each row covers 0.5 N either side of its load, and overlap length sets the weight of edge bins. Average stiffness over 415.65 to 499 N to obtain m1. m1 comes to 185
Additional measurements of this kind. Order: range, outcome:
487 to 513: 199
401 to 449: 165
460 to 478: 194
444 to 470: 193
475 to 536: 200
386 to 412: 137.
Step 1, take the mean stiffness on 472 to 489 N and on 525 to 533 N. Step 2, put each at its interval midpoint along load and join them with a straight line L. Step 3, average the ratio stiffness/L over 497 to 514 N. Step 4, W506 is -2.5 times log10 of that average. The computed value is -0.02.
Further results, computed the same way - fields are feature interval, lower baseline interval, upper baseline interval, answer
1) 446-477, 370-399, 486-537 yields -0.106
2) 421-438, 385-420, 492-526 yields -0.100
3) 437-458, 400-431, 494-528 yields -0.121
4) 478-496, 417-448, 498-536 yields 0.030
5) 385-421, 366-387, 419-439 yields 0.094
